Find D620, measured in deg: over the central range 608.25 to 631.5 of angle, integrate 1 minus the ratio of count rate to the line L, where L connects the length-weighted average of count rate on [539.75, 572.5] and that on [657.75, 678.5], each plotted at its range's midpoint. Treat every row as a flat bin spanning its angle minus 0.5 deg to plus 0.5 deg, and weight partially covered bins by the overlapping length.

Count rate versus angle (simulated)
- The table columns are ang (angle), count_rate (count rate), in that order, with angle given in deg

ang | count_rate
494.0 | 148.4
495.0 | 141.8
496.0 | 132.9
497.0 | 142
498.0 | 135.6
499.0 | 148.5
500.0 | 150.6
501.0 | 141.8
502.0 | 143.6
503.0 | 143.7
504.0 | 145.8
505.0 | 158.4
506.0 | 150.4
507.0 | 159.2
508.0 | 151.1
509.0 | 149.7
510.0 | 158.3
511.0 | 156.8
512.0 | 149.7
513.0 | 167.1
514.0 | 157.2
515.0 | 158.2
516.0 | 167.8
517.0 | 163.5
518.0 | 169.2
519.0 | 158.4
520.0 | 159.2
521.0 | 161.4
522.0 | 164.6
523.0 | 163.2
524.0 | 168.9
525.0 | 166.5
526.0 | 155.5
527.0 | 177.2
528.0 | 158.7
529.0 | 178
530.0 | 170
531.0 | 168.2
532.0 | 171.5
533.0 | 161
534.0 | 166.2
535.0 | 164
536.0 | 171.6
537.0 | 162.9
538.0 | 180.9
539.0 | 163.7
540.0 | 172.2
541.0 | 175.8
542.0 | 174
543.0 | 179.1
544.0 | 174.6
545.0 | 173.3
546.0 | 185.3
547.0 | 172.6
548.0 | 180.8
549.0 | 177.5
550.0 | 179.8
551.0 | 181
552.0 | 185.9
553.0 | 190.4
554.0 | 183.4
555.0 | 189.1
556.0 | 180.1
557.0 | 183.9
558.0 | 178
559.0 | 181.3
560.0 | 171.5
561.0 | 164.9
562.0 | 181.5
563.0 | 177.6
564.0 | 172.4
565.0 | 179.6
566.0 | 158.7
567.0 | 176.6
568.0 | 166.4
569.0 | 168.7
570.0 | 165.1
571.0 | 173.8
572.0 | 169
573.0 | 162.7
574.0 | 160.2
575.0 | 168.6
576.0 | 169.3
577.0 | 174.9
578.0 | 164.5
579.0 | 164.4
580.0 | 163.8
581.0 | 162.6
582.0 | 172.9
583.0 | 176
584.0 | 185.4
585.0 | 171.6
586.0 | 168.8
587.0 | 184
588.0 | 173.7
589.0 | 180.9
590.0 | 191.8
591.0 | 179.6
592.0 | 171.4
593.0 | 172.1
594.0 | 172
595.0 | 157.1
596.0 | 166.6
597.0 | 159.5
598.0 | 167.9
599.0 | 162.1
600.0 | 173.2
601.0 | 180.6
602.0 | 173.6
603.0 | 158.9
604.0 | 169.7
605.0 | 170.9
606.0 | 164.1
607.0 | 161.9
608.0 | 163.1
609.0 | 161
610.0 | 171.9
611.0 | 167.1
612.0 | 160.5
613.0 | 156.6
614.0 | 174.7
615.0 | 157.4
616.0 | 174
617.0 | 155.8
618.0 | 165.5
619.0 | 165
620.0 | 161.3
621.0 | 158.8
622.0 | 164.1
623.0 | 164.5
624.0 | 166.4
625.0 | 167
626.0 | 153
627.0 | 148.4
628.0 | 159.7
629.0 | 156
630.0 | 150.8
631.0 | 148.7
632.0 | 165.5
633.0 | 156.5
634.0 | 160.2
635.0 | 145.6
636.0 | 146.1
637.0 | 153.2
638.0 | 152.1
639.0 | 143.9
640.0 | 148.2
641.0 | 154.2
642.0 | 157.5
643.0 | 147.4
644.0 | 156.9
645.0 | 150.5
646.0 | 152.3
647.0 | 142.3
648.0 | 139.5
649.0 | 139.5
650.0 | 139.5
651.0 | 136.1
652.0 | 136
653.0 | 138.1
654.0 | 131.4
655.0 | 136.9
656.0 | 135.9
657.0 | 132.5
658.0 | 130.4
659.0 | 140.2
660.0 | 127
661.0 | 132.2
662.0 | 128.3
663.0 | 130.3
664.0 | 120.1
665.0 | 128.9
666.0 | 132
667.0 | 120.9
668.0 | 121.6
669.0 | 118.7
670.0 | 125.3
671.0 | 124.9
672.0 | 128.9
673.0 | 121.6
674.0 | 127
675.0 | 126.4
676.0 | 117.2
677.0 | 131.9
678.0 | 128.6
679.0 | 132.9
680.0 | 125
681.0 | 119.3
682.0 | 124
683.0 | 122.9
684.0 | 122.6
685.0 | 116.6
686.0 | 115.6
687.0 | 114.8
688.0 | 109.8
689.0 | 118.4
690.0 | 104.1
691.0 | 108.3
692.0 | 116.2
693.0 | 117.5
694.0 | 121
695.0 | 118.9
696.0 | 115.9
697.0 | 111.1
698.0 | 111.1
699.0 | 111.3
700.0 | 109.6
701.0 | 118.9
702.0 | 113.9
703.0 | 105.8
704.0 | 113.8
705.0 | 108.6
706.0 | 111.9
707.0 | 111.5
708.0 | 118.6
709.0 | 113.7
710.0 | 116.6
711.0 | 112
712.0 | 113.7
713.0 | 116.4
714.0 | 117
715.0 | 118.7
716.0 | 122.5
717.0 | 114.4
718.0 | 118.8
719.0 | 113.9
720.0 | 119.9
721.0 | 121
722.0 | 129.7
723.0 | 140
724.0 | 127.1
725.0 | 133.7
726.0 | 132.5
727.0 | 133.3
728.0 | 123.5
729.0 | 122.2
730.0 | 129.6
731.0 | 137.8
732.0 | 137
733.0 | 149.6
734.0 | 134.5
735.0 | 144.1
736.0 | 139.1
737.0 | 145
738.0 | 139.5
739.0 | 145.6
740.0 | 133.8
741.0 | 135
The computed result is -2.0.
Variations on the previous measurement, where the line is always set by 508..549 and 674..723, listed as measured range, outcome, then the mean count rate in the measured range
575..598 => -3.34 deg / 172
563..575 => -1.06 deg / 169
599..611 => -1.92 deg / 168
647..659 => -0.53 deg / 136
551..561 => -1.43 deg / 182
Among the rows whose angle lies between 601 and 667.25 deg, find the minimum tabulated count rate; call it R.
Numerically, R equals 120.1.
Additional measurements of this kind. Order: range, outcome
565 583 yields 158.7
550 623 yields 155.8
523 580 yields 155.5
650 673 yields 118.7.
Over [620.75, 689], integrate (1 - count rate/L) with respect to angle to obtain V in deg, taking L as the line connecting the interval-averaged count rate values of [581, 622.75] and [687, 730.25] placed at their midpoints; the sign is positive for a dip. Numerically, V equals 2.7 deg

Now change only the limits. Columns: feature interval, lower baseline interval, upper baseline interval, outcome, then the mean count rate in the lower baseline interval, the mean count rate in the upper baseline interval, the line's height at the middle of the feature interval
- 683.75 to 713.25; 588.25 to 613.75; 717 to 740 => 5.64 deg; 169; 132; 141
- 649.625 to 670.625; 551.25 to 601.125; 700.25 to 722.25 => 1.07 deg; 173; 116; 137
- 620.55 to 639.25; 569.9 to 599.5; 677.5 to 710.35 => -1.01 deg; 170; 116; 148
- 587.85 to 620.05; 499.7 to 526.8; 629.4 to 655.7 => -3.80 deg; 157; 147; 150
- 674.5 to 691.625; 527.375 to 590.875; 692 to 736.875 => 1.61 deg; 174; 122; 132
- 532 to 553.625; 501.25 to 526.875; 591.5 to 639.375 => -2.13 deg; 158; 162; 159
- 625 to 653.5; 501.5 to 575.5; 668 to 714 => -3.09 deg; 168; 118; 135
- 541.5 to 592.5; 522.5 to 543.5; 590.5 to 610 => -1.99 deg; 169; 168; 168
